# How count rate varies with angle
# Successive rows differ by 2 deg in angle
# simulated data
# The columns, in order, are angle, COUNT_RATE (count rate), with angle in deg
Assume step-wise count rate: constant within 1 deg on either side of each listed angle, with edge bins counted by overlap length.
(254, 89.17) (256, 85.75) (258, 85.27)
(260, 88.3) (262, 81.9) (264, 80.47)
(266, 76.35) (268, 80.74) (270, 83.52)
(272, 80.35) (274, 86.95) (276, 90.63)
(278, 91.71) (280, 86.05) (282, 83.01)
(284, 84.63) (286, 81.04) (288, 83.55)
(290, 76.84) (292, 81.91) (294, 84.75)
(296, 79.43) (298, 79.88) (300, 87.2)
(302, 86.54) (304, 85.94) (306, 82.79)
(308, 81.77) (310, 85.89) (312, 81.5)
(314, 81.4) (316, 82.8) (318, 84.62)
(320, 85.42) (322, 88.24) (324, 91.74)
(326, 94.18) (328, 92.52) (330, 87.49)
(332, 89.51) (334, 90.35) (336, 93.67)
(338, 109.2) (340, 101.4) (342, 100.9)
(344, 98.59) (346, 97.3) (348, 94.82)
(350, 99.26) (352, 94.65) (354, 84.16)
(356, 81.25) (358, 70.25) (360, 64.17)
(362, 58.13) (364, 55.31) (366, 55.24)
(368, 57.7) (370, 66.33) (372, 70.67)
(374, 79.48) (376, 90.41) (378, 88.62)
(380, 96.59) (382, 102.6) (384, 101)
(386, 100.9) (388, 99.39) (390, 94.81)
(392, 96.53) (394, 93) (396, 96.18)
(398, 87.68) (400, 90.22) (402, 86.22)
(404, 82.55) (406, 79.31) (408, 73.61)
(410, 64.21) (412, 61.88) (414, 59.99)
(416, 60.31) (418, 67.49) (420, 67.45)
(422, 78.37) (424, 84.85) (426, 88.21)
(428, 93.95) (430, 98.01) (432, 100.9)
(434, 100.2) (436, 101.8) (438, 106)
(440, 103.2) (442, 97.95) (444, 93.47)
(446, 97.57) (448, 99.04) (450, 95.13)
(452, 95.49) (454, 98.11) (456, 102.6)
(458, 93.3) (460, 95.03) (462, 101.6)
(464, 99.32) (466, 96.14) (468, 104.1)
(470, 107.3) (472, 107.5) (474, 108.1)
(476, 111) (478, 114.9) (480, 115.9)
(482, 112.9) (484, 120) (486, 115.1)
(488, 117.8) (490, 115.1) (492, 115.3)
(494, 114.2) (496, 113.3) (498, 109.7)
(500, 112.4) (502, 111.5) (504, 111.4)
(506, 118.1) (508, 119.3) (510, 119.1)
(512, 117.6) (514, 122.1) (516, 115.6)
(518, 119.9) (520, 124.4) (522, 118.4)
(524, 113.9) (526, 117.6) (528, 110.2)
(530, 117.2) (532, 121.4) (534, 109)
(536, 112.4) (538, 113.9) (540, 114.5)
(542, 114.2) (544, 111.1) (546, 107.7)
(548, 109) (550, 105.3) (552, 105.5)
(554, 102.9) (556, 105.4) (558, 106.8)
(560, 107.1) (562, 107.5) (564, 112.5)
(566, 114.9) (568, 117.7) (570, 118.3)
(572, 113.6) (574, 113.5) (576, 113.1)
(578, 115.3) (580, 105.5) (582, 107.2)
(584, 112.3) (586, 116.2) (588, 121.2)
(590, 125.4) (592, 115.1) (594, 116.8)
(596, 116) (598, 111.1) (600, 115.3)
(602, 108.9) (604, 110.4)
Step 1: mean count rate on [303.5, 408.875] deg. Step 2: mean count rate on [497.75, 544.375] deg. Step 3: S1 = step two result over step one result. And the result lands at 1.34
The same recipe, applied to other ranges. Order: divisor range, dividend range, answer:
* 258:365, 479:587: 1.33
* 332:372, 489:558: 1.38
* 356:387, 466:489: 1.44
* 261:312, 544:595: 1.34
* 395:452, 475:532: 1.34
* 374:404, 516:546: 1.23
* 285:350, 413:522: 1.17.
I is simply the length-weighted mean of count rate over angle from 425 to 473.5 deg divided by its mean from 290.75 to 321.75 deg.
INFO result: 1.19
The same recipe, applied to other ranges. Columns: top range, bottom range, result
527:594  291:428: 1.34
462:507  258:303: 1.33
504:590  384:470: 1.26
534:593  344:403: 1.32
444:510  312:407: 1.24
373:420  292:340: 0.97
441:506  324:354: 1.12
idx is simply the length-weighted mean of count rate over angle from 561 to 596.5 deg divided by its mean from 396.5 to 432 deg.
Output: 1.5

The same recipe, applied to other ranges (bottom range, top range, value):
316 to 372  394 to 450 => 1.02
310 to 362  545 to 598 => 1.26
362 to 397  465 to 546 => 1.35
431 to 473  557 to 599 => 1.14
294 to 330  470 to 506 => 1.33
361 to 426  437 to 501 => 1.33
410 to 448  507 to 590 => 1.31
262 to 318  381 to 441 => 1.05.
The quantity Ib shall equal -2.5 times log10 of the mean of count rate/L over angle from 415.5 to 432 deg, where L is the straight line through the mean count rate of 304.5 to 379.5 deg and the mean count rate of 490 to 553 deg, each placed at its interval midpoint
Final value 0.198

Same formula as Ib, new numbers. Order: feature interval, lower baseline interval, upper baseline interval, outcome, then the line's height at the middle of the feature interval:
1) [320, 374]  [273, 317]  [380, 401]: 0.08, 90.6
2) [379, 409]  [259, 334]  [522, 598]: 0.03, 95.1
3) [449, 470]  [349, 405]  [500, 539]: 0.04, 103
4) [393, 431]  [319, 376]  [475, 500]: 0.23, 98.1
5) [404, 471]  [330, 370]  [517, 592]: 0.08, 96.2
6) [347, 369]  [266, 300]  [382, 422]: 0.12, 82.9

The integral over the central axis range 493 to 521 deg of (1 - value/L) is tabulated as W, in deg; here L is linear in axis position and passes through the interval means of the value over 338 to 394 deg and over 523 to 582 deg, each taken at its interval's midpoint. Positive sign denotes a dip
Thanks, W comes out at -2.9 deg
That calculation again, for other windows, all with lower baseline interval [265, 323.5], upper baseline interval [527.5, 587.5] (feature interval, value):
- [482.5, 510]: -2.6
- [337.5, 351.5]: -1.7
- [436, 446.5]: -0.1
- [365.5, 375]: 2.6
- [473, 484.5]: -1.2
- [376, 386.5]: -0.5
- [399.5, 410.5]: 1.8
